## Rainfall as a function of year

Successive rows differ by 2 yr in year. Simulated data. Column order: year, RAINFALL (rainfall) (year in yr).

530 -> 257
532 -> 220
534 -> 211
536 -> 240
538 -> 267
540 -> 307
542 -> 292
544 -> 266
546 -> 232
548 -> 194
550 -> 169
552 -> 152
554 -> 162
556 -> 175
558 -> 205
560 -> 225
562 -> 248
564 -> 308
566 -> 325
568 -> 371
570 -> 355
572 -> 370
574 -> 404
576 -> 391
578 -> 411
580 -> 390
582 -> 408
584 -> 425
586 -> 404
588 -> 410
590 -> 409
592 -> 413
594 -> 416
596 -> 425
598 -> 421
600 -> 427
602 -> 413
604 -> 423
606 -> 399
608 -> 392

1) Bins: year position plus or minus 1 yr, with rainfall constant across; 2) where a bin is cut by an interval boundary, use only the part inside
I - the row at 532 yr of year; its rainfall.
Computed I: 220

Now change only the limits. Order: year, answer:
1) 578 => 411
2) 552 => 152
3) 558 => 205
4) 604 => 423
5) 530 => 257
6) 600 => 427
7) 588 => 410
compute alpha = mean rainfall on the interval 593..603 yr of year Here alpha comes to 420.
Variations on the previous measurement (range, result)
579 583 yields 399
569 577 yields 380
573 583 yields 401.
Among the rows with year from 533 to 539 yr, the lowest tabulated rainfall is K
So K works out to 211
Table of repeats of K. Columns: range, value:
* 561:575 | 248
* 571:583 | 370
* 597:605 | 413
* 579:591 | 390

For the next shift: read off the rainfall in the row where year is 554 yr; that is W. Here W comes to 162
